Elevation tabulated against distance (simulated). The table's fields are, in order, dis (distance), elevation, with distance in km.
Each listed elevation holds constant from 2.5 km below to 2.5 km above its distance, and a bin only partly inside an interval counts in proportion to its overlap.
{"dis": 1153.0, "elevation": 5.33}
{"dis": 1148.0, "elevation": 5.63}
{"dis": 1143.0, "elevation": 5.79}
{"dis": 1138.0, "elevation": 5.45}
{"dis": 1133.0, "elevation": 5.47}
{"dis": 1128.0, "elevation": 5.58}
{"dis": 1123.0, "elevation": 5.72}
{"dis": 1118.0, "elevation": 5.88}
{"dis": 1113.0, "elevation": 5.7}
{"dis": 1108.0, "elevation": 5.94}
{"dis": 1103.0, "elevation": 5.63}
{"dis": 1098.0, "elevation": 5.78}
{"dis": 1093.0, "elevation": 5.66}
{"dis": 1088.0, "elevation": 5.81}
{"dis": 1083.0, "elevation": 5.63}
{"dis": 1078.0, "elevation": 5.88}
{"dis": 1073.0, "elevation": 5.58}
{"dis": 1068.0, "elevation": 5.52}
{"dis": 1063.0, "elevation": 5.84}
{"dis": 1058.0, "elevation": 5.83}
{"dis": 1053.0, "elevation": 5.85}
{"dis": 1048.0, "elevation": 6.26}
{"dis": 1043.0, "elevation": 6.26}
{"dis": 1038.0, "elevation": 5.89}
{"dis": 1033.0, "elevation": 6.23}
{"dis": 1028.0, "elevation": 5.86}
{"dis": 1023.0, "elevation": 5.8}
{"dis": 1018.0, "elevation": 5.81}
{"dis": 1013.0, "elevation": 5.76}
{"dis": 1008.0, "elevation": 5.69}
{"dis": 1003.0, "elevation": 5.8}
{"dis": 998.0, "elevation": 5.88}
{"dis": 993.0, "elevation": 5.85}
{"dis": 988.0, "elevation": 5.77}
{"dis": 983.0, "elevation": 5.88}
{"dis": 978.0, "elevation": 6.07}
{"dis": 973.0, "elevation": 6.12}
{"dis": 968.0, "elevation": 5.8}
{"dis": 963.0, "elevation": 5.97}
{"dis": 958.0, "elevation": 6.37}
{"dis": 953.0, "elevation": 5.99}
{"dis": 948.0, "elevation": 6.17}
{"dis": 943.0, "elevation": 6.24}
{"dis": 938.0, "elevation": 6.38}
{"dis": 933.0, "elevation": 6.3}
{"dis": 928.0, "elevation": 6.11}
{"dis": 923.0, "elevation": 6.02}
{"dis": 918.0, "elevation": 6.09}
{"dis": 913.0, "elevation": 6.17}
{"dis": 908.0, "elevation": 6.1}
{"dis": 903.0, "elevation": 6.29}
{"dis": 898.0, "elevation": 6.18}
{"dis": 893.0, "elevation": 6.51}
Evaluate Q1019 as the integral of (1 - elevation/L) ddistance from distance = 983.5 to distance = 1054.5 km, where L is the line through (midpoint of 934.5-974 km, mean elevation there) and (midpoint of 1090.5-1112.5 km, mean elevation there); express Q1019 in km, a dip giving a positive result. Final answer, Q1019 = 0.7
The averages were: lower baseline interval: 6.13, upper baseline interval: 5.75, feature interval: 5.91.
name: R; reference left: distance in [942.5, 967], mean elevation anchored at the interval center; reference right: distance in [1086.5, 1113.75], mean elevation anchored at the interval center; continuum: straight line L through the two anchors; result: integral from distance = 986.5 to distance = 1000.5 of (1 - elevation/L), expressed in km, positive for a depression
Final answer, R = 0.4 km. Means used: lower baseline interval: 6.12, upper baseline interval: 5.75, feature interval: 5.84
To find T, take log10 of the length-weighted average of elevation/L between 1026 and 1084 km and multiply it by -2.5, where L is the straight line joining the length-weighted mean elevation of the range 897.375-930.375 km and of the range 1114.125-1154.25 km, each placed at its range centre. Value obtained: -0.02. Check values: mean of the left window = 6.13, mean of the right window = 5.62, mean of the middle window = 5.89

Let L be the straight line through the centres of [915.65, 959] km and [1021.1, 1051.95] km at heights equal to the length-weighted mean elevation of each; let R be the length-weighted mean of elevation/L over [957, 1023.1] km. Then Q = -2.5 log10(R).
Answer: 0.039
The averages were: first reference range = 6.18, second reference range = 6.05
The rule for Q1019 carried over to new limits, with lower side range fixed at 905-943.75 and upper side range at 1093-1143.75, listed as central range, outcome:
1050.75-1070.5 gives 0.3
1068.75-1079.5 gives 0.2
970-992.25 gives 0.3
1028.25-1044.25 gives -0.5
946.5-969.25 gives 0.1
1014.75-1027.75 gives 0.3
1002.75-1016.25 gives 0.5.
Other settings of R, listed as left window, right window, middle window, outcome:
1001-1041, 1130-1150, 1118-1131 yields -0.2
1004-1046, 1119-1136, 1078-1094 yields 0.0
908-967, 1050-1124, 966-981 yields 0.1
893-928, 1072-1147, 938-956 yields -0.3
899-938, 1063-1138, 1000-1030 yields 0.7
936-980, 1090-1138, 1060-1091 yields 0.5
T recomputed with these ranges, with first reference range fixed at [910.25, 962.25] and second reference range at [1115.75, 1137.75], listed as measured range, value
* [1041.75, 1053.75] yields -0.052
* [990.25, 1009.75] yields 0.034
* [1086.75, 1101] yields -0.002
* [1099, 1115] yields -0.013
